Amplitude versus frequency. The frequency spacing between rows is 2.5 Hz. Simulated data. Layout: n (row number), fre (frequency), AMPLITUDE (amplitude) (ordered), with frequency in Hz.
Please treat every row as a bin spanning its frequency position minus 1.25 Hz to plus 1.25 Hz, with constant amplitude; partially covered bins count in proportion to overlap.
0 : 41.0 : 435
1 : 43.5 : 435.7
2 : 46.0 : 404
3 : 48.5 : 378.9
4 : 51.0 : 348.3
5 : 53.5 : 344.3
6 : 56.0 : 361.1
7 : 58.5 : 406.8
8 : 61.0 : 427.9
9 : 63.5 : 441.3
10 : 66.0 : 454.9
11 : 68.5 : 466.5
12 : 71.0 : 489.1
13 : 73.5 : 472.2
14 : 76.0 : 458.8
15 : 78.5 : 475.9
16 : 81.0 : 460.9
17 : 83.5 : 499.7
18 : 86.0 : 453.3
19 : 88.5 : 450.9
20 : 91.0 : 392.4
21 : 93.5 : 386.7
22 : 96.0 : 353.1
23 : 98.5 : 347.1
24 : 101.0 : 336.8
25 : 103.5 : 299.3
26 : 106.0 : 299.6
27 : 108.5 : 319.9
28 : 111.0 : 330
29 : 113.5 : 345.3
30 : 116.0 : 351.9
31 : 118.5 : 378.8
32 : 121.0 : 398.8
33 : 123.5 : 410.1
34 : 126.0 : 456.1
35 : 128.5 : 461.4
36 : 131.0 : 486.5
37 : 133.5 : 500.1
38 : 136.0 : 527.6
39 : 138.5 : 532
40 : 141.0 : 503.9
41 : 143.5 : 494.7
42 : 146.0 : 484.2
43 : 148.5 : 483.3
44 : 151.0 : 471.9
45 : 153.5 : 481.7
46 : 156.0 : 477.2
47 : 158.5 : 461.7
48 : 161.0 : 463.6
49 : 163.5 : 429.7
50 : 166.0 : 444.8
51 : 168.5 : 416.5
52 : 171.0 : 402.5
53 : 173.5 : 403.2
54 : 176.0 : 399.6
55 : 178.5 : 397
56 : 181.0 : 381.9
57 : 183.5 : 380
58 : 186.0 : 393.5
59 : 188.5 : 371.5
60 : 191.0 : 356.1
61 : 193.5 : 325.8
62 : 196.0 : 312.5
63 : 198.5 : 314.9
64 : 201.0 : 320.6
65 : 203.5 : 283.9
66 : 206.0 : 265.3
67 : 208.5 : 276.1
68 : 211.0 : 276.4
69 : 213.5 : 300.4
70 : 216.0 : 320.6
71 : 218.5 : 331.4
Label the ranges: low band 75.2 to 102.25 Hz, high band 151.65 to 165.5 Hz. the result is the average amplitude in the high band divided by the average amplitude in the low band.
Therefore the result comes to 1.10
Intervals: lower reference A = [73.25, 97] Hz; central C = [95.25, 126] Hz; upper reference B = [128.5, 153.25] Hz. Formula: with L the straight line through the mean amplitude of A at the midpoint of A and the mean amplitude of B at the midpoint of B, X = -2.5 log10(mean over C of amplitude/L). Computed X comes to 0.305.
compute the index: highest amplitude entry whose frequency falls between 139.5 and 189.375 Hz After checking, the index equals 503.9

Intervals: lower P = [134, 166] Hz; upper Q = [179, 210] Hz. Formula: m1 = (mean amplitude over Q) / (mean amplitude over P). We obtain 0.7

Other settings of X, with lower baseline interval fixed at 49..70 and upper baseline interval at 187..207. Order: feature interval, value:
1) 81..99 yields -0.08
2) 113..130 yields -0.10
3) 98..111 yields 0.18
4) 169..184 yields -0.19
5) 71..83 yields -0.19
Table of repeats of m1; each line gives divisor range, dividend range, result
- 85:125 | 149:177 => 1.21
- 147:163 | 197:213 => 0.62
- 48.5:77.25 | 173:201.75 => 0.86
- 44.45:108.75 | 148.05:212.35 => 0.94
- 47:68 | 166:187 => 1.00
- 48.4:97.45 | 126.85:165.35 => 1.13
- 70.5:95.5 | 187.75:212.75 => 0.69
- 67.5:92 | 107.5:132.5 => 0.86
